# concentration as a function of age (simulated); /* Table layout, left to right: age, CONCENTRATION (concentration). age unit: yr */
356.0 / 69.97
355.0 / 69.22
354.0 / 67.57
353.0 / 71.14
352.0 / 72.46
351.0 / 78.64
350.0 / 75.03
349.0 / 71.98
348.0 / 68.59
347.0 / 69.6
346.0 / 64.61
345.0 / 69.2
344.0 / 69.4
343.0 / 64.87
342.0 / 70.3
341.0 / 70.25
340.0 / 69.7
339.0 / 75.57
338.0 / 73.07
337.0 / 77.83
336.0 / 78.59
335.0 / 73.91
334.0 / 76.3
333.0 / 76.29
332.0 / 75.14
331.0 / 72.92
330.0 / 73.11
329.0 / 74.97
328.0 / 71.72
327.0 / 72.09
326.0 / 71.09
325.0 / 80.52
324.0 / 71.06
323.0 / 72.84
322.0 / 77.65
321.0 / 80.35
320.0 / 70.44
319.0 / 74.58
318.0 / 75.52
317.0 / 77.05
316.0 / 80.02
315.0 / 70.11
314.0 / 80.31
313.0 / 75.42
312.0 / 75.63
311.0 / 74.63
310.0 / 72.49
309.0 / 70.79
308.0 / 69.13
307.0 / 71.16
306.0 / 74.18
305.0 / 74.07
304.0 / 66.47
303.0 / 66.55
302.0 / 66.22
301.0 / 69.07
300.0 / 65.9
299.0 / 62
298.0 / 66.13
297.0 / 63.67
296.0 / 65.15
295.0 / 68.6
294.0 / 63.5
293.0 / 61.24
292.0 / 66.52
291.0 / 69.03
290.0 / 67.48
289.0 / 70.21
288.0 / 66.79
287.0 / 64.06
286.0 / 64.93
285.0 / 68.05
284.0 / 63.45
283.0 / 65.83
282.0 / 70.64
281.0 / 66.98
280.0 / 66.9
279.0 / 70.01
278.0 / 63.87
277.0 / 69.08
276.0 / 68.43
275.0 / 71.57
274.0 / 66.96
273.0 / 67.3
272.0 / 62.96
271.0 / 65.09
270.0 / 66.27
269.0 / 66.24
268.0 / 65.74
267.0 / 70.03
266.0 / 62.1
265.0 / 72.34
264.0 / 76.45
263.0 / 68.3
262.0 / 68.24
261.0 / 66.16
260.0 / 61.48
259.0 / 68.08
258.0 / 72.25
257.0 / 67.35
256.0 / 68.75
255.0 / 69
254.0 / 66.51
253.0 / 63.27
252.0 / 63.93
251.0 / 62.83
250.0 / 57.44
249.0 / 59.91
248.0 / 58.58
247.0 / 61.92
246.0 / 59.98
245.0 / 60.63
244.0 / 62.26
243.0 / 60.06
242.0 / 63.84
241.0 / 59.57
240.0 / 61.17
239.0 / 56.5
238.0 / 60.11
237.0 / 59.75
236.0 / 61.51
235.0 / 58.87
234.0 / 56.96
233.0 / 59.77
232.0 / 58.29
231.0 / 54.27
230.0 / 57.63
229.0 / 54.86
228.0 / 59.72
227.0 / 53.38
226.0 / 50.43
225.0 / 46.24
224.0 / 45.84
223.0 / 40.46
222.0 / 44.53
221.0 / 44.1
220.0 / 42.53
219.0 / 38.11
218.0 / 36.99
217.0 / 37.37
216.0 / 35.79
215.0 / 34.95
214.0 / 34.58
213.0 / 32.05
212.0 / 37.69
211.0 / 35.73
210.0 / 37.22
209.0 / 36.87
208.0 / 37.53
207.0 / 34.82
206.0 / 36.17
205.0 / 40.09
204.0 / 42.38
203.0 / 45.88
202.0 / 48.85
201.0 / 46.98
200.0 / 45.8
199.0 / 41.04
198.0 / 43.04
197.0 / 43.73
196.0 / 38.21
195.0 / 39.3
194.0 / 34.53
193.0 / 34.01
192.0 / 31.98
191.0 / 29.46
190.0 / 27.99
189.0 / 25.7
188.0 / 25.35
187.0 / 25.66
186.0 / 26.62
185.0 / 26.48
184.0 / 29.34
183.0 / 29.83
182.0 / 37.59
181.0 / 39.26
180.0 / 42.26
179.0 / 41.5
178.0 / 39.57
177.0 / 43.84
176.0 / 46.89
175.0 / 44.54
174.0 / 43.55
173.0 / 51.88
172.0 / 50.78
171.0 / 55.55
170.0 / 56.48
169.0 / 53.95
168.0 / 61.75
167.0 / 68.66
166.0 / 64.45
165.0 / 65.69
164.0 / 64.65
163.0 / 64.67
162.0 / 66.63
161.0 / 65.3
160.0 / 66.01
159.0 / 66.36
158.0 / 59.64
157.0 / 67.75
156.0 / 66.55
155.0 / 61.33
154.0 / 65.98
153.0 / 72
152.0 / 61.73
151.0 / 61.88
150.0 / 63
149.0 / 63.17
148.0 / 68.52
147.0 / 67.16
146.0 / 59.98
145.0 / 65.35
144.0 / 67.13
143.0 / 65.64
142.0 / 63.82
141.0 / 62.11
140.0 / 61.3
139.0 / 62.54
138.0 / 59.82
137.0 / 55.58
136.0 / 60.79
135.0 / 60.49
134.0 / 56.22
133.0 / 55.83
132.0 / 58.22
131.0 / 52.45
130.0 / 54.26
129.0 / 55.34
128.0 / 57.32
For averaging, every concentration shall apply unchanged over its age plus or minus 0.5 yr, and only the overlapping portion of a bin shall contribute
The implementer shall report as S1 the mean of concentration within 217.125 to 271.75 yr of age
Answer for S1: 59.4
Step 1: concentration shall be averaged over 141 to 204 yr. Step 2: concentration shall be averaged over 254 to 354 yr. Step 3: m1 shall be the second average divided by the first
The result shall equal 1.38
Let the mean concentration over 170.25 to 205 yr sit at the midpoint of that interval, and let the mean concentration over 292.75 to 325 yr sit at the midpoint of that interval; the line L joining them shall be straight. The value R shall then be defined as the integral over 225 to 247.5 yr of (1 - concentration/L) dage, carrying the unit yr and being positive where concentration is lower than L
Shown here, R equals -2.8 yr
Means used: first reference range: 39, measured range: 58.4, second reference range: 71.2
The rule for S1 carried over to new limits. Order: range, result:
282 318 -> 69.1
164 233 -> 42.8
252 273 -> 67.2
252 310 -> 67.4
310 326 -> 75.5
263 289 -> 67.4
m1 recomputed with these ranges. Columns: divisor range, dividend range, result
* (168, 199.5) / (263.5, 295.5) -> 1.72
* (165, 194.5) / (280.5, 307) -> 1.61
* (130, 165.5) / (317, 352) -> 1.16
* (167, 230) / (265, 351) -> 1.71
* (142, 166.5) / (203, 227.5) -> 0.61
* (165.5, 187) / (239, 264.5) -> 1.43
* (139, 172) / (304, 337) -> 1.17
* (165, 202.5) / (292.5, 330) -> 1.71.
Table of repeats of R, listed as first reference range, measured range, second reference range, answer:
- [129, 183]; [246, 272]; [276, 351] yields 0.26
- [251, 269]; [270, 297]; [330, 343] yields 1.07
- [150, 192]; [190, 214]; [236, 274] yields 7.34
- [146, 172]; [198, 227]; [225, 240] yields 8.95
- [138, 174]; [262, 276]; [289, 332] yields 0.23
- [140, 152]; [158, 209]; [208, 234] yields 9.34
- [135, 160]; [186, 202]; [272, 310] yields 7.21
